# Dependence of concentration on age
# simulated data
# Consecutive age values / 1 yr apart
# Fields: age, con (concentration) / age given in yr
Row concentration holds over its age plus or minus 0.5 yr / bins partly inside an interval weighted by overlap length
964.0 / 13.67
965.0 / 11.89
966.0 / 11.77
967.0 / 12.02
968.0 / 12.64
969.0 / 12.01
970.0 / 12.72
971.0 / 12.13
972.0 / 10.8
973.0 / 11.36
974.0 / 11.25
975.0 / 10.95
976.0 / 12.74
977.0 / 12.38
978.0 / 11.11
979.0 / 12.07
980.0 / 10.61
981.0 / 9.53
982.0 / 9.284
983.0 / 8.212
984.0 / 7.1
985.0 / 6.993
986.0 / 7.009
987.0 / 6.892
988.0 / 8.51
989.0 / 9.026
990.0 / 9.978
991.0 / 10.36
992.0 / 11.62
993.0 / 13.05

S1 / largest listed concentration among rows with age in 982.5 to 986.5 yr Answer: 8.212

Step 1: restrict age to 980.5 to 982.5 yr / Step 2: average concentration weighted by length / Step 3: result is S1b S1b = 9.41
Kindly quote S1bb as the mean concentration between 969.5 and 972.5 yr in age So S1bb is 11.9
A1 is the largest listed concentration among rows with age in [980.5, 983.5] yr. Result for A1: 9.53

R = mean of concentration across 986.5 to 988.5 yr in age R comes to 7.7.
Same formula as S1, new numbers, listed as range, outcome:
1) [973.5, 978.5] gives 12.74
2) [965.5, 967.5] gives 12.02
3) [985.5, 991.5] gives 10.36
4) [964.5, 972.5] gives 12.72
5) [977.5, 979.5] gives 12.07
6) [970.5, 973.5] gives 12.13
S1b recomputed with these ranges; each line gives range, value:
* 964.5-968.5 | 12.1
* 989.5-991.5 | 10.2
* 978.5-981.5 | 10.7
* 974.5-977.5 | 12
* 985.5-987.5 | 6.95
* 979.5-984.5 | 8.95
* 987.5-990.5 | 9.17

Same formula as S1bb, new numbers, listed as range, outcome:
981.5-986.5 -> 7.72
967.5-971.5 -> 12.4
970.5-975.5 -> 11.3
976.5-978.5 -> 11.7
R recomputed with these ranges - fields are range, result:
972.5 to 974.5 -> 11.3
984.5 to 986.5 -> 7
